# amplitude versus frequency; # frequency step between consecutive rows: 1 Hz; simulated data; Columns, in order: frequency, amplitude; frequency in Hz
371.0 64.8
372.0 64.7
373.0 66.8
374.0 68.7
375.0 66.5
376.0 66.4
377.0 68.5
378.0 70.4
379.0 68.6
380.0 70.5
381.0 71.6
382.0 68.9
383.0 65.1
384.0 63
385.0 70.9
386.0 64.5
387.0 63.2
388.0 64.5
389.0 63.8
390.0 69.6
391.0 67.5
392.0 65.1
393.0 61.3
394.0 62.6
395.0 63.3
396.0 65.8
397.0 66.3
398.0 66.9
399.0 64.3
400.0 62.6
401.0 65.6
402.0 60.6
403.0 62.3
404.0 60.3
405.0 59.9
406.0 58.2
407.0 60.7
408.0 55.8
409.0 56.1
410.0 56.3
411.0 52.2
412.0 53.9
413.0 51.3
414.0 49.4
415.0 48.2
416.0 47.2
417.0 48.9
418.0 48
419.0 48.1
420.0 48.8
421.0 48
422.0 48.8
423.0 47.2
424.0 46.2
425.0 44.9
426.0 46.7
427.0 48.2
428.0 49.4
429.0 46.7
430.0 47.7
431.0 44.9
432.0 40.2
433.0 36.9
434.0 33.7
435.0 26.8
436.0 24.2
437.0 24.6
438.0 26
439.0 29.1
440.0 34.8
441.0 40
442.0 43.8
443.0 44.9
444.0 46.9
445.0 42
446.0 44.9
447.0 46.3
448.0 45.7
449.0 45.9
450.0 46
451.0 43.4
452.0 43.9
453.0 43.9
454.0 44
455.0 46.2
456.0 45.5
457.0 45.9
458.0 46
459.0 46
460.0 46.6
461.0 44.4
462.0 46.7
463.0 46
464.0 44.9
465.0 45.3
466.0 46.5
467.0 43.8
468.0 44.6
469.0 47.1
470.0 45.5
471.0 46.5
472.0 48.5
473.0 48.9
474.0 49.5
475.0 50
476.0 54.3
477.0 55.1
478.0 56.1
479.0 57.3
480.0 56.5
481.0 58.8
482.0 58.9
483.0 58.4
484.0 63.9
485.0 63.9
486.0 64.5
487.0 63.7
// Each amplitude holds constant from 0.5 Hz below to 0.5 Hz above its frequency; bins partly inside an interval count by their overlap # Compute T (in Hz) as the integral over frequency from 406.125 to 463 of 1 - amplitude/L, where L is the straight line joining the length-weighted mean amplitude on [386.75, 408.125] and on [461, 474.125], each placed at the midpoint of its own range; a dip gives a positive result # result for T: 9.79 Hz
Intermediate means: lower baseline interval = 63.3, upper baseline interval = 46.3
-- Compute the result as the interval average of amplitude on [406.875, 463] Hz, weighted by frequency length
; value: 44.7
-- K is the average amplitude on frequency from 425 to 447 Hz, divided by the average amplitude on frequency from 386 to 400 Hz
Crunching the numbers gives 0.61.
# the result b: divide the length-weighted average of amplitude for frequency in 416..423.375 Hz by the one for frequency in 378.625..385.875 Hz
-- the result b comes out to 0.71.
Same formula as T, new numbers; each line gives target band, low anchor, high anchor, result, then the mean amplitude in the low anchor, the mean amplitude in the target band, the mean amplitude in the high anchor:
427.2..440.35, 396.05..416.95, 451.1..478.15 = 4.18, 57.9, 36.1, 46.9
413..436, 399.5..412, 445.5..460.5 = 3.78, 59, 44.9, 45.3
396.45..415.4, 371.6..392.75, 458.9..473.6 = 0.83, 67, 58.5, 46.1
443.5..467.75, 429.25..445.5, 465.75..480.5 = -1.02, 36.8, 45.3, 50.1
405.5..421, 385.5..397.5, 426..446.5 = 0.07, 64.8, 52.1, 39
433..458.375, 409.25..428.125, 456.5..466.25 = 3.71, 49.1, 40.1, 45.8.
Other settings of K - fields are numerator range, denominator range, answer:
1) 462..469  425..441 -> 1.21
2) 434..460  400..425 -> 0.76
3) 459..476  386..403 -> 0.73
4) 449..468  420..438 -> 1.10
